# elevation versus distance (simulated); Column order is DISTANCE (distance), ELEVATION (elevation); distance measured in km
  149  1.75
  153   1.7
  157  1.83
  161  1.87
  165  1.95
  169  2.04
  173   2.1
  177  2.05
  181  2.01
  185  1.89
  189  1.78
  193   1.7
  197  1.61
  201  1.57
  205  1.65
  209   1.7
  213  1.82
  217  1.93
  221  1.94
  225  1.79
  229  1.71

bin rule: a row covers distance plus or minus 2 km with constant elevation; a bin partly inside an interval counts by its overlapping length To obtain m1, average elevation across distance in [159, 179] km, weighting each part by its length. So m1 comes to 2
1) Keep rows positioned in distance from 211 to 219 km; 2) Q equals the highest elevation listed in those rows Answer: 1.93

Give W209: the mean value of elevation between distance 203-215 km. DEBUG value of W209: 1.72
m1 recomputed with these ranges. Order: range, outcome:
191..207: 1.63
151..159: 1.77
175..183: 2.03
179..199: 1.8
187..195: 1.74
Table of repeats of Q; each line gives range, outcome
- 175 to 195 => 2.05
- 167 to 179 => 2.1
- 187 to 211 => 1.78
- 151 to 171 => 2.04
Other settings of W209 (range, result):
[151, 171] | 1.88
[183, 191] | 1.83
